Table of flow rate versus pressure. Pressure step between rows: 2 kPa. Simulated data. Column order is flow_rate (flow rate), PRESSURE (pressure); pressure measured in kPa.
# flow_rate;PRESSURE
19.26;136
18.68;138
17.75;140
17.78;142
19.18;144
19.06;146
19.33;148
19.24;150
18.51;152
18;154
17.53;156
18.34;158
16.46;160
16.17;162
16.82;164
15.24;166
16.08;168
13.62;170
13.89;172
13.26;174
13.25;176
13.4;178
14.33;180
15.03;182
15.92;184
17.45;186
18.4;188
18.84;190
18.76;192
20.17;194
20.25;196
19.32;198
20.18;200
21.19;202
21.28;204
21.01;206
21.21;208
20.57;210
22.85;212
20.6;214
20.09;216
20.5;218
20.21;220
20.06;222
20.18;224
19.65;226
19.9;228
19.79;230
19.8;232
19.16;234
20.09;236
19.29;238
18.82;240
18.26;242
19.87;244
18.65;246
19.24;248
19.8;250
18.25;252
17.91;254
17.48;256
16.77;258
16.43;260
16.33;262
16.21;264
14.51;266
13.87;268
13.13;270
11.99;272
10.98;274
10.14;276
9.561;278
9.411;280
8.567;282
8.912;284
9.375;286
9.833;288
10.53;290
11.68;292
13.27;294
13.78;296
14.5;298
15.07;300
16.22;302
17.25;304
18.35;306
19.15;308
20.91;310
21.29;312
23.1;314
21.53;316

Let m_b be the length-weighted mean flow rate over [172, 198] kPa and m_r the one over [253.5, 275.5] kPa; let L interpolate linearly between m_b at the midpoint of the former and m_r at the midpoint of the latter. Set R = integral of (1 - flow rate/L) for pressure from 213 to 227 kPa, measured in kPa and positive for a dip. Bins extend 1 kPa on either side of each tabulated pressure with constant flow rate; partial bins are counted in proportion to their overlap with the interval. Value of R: -3.8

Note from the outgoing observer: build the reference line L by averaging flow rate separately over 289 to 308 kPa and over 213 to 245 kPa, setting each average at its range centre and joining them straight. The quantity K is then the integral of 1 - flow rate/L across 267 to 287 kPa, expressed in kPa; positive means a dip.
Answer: 7.1 kPa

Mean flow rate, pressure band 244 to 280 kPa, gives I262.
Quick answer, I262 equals 15.3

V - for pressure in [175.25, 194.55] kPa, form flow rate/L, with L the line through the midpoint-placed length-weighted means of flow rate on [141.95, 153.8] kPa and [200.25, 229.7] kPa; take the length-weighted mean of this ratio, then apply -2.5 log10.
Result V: 0.20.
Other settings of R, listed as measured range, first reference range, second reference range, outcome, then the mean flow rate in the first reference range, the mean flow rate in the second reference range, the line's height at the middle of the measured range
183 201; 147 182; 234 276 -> -2.8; 16.1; 16.8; 16.3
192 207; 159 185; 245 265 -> -4.3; 14.9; 17.7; 15.8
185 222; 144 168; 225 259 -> -3.5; 17.7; 19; 18.4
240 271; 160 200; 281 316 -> -3.3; 16.4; 15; 15.5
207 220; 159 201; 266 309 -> -4.7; 16.5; 12.7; 15.3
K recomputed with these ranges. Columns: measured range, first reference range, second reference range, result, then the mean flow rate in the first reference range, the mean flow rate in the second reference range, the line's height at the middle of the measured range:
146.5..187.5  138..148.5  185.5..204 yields 6.16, 18.6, 19.6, 19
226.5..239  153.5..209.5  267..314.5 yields -3.22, 17.4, 13.7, 15.6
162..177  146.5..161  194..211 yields 3.38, 18.2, 20.6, 19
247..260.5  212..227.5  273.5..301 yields -2.00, 20.3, 11.1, 15.7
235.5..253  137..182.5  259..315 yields -4.91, 16.6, 14.1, 14.9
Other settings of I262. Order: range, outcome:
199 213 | 21.2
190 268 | 19.3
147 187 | 16.1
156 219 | 17.9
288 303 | 13.3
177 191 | 16.2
